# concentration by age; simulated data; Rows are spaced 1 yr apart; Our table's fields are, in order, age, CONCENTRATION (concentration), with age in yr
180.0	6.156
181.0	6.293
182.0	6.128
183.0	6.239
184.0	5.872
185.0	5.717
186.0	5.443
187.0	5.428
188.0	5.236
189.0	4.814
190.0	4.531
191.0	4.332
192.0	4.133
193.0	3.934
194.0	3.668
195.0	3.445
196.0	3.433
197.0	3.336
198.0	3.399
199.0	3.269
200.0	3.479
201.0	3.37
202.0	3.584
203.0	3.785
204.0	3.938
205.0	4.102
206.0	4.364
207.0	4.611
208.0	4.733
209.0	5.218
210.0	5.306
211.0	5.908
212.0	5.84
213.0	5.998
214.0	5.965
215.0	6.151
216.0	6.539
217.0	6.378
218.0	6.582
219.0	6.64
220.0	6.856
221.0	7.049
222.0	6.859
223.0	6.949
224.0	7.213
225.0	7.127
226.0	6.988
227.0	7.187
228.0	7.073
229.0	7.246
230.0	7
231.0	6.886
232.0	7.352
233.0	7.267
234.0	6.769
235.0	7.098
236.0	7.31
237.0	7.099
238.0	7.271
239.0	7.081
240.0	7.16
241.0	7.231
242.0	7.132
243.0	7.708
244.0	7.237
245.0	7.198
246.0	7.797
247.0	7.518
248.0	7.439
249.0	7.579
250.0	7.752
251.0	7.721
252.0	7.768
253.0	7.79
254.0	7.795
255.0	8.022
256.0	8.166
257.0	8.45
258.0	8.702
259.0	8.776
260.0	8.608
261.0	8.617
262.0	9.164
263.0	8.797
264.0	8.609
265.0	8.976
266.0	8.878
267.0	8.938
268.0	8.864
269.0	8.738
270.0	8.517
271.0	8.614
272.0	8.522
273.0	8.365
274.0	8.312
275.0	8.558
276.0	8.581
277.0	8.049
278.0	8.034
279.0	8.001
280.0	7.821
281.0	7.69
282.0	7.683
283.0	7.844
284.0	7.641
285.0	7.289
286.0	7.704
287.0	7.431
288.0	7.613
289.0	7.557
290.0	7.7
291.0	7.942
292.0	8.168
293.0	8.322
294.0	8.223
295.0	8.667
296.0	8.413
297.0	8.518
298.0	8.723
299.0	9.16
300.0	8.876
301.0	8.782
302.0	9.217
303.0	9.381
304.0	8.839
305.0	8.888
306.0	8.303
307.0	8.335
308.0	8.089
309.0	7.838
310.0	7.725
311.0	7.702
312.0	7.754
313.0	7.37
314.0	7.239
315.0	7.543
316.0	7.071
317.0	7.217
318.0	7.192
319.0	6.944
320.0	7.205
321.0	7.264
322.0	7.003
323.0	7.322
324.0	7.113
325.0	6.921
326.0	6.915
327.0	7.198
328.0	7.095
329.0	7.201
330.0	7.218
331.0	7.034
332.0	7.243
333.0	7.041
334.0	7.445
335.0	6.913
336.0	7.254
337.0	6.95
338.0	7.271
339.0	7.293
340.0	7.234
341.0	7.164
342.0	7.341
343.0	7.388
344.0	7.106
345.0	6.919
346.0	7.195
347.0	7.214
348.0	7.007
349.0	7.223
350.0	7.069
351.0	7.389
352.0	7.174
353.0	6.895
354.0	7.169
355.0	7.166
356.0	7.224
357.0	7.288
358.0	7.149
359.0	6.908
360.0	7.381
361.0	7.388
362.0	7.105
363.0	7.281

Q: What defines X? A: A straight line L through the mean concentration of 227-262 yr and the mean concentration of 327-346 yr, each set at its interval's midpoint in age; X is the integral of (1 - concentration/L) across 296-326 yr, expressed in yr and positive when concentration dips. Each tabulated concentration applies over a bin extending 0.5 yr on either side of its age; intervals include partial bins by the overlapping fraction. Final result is -2.5 yr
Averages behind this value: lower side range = 7.59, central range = 7.91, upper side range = 7.17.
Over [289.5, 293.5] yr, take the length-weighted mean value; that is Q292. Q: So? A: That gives 8.03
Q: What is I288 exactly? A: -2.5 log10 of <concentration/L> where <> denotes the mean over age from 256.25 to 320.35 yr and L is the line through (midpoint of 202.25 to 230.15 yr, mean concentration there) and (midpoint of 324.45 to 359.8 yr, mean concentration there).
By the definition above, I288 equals -0.23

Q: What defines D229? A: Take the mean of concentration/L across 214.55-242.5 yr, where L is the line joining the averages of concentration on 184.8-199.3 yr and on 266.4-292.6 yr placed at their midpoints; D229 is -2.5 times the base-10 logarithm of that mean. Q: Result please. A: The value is -0.19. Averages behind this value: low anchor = 4.26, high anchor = 8.09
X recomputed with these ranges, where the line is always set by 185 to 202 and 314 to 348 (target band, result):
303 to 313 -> -2.3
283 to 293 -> -2.4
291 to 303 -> -4.2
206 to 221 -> -4.4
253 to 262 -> -4.7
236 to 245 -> -3.6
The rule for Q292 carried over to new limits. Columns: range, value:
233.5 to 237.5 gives 7.07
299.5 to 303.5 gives 9.06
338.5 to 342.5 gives 7.26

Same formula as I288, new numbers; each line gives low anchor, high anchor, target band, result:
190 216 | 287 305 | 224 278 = -0.21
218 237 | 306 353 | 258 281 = -0.20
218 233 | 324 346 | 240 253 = -0.07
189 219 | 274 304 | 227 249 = -0.19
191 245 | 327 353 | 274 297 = -0.21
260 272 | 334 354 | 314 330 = 0.07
